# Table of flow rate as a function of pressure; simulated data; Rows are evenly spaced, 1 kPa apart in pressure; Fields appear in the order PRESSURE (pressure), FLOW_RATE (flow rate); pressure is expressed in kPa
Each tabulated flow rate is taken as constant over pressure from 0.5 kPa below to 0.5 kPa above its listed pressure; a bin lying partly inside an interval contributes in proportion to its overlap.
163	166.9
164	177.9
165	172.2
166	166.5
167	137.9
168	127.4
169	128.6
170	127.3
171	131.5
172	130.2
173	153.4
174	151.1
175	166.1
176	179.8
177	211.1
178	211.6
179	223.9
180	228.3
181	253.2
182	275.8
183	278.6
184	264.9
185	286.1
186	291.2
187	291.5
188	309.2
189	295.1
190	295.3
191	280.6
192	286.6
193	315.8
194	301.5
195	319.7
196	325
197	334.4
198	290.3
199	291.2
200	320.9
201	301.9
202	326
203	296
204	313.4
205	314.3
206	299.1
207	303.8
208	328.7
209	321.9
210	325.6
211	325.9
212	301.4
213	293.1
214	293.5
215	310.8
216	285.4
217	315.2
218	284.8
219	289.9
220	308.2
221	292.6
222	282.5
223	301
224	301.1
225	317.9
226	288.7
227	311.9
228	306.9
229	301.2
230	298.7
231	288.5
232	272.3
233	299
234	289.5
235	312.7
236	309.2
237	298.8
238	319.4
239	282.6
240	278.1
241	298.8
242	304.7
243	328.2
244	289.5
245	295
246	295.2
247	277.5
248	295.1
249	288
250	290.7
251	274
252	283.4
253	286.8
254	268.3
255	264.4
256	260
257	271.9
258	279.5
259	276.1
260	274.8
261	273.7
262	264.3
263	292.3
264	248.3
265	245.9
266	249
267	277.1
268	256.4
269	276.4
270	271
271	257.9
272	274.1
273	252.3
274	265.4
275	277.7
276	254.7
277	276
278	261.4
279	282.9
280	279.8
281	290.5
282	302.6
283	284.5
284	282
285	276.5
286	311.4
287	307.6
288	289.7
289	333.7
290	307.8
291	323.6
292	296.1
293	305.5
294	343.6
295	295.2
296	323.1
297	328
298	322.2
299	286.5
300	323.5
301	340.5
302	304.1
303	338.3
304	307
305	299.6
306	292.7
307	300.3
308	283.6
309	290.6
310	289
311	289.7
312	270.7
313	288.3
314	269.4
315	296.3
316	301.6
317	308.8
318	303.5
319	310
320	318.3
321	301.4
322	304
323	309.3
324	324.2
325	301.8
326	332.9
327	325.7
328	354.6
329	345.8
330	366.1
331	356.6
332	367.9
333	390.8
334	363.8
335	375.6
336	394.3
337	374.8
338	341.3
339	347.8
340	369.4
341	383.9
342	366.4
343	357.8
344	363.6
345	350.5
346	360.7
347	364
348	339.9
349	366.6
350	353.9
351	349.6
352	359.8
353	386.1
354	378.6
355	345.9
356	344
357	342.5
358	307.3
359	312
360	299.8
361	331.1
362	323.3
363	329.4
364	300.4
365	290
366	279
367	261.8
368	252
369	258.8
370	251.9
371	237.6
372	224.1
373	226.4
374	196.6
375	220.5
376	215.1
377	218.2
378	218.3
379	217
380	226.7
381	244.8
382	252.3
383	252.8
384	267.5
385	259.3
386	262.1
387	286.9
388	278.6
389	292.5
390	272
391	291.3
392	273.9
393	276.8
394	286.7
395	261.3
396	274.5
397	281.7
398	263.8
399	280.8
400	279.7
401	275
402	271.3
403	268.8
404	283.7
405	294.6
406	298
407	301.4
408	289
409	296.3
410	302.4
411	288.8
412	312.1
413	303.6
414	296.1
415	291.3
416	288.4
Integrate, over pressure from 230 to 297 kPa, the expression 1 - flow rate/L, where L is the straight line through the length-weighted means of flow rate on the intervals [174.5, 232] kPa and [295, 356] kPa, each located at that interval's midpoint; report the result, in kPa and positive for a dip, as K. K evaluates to 5.3 kPa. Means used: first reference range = 290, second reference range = 332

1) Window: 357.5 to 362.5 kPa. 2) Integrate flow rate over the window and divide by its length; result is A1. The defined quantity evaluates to 315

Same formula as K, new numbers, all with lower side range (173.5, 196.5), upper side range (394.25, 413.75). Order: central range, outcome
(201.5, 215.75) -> -2.4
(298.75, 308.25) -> -1.2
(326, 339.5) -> -4.0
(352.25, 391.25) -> 0.8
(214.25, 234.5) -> -2.3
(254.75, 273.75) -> 0.3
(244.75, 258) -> -0.5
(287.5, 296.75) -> -1.3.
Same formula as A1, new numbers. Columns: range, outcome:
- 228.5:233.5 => 292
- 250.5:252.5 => 279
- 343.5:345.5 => 357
